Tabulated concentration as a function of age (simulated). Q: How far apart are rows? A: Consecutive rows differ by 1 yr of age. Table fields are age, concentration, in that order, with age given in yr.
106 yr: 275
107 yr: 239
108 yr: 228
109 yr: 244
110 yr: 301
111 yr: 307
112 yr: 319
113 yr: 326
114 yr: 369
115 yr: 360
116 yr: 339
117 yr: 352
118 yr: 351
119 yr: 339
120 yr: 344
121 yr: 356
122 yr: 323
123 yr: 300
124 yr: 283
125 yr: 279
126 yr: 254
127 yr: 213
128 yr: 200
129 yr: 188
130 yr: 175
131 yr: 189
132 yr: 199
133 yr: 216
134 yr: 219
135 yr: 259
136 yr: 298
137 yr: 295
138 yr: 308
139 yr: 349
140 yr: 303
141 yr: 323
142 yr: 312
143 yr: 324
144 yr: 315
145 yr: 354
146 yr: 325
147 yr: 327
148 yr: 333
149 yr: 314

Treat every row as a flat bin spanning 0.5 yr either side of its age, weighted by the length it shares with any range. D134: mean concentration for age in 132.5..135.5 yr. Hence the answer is 231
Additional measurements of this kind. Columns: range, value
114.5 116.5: 350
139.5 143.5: 316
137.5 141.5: 321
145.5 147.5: 326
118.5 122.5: 340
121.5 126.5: 288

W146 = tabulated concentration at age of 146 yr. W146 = 325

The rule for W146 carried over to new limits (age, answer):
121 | 356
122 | 323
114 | 369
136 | 298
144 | 315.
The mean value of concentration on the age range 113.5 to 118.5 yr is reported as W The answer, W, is 354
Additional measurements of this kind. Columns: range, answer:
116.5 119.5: 347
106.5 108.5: 234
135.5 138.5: 300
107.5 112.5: 280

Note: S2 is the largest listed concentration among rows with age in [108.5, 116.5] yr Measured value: 369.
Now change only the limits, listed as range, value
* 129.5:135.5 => 259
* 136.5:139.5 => 349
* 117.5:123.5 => 356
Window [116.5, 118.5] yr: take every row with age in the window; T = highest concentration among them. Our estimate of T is 352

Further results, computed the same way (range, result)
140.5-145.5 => 354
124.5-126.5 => 279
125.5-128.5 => 254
